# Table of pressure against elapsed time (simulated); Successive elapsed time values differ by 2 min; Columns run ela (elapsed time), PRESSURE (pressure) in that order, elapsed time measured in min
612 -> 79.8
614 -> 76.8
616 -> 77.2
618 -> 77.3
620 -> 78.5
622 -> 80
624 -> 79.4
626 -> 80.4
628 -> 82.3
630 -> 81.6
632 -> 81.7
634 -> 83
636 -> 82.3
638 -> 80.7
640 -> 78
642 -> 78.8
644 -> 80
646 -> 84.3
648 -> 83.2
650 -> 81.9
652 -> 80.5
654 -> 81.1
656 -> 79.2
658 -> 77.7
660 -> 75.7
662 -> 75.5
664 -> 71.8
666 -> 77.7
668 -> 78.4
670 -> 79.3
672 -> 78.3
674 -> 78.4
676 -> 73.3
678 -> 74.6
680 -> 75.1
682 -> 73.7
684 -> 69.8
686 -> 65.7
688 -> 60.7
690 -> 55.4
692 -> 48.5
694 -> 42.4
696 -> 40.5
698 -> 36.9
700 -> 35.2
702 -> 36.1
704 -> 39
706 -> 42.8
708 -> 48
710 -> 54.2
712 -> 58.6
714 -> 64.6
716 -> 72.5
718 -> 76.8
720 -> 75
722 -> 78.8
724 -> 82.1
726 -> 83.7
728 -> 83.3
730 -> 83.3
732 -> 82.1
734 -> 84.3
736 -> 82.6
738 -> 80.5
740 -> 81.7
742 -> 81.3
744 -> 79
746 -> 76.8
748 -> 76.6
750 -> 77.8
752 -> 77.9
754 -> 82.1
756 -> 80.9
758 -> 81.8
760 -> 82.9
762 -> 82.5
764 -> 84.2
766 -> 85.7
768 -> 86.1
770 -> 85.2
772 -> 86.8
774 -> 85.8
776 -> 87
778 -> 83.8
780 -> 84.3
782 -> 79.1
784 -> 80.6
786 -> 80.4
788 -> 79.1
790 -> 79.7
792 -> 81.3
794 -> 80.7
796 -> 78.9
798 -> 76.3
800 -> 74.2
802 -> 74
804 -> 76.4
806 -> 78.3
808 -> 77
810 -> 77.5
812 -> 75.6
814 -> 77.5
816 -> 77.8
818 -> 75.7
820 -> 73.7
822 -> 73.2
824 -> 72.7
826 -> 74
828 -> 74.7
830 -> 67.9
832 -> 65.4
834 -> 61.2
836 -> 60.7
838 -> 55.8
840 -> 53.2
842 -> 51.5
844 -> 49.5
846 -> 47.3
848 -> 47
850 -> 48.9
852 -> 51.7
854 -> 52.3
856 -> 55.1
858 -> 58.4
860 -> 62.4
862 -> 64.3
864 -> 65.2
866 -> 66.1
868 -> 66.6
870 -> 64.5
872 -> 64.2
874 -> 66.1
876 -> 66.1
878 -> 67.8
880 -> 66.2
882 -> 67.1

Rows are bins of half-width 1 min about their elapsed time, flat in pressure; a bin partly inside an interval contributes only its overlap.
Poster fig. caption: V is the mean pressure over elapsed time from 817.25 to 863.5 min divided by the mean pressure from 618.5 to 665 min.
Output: 0.8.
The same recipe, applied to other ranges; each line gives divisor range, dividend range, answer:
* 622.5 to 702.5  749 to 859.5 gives 1.02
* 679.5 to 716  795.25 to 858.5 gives 1.25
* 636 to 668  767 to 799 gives 1.04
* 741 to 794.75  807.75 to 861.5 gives 0.78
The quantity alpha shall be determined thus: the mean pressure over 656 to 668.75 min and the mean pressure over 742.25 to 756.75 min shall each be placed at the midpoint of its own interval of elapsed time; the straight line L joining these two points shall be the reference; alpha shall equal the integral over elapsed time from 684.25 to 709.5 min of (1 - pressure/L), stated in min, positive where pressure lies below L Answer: 9.96 min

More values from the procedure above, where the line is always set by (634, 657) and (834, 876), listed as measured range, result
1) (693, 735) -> 6.4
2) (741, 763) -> -3.4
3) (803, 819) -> -3.6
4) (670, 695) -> 3.3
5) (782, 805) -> -4.9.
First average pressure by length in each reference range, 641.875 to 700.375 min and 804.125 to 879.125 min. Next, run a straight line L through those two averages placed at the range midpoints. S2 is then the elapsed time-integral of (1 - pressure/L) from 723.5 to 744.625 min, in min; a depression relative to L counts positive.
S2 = -4.4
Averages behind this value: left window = 70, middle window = 82.2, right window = 64.7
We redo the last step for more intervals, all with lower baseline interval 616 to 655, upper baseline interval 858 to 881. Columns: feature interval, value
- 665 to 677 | 0.12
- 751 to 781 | -4.92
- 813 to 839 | -0.76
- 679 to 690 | 1.38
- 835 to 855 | 4.48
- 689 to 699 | 4.18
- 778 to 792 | -2.00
